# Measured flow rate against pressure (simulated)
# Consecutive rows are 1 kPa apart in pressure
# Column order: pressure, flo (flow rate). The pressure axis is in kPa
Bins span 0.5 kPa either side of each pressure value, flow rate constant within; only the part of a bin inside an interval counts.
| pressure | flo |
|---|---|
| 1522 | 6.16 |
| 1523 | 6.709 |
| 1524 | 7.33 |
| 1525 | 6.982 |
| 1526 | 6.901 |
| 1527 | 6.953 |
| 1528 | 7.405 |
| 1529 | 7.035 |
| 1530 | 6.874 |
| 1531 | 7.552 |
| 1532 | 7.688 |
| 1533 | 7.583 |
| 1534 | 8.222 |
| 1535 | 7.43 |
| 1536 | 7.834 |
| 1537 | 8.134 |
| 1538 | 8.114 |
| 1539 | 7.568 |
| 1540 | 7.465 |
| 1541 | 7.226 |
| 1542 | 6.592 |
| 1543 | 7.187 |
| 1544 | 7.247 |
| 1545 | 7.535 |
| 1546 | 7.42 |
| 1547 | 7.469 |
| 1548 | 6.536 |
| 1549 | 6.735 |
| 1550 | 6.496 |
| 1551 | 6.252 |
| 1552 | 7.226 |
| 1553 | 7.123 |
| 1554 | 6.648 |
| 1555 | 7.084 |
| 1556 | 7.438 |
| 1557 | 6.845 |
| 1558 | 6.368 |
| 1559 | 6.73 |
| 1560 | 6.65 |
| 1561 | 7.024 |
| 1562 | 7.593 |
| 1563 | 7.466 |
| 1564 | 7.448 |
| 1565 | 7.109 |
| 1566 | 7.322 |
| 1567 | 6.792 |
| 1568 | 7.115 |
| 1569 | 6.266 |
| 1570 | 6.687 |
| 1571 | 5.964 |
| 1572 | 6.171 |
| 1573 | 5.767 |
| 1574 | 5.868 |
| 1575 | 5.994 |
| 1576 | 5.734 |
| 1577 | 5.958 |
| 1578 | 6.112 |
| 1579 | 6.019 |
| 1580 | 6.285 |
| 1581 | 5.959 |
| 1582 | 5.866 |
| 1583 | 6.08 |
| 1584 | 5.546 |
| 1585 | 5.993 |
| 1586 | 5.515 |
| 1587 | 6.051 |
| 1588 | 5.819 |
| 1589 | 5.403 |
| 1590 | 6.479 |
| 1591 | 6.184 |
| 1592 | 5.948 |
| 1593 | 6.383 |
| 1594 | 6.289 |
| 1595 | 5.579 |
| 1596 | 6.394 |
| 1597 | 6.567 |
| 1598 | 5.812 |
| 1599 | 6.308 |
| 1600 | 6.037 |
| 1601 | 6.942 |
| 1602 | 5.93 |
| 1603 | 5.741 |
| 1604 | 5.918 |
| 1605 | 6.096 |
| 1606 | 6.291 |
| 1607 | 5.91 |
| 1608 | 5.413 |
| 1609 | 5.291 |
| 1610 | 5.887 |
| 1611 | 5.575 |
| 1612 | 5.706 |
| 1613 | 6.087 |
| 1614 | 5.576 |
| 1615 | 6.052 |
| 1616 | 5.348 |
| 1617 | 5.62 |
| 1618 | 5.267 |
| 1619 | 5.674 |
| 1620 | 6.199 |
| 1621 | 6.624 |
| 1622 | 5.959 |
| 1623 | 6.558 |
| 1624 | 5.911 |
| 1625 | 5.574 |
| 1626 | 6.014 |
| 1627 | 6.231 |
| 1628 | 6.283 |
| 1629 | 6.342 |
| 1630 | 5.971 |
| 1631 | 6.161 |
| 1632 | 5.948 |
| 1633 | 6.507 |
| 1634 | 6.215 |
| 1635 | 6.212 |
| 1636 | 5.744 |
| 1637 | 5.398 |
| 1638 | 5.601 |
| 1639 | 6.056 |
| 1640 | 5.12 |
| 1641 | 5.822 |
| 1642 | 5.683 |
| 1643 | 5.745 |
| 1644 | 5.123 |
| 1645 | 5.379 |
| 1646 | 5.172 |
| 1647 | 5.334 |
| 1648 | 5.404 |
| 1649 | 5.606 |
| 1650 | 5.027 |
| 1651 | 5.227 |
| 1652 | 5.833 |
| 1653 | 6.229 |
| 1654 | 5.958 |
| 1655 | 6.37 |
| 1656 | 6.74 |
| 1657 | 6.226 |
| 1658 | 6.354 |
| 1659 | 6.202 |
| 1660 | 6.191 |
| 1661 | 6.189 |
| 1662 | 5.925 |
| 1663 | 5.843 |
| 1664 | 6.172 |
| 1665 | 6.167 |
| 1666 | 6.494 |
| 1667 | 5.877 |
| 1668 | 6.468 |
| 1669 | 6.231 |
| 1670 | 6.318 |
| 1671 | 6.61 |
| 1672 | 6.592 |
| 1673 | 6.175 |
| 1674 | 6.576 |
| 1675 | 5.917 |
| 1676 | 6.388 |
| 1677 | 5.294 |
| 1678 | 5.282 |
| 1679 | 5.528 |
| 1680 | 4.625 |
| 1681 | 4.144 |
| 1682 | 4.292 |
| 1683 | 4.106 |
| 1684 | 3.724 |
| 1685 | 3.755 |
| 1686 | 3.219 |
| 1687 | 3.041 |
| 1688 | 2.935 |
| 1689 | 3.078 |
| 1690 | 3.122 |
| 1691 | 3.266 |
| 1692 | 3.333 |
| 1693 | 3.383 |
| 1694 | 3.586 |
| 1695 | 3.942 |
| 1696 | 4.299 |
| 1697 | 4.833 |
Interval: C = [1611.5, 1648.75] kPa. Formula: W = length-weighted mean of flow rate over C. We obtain 5.83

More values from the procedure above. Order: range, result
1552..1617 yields 6.25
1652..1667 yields 6.19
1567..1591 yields 6.05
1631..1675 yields 5.96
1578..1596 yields 5.98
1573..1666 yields 5.93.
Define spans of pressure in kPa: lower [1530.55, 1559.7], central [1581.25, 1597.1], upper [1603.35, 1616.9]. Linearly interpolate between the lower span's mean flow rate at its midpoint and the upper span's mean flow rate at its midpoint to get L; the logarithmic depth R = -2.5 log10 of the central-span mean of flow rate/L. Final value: 0.044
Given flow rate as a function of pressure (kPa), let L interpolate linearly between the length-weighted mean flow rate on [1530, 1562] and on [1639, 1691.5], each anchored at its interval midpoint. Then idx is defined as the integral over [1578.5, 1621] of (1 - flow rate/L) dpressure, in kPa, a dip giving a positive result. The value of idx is 3.0 kPa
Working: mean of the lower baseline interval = 7.21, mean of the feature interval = 5.94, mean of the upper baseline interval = 5.39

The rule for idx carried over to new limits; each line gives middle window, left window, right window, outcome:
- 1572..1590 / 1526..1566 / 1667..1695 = 1.80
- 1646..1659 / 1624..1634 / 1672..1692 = -1.15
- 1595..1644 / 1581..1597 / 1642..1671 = 0.24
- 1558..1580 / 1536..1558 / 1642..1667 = 1.10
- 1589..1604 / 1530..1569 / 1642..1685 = 1.00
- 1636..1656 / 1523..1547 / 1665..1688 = 0.37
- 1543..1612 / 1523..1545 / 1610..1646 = 3.14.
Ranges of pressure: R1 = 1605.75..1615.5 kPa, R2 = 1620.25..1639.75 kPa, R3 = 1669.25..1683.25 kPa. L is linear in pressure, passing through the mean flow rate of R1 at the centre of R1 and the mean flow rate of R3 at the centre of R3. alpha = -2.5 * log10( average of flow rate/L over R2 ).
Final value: -0.06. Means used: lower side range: 5.77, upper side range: 5.6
